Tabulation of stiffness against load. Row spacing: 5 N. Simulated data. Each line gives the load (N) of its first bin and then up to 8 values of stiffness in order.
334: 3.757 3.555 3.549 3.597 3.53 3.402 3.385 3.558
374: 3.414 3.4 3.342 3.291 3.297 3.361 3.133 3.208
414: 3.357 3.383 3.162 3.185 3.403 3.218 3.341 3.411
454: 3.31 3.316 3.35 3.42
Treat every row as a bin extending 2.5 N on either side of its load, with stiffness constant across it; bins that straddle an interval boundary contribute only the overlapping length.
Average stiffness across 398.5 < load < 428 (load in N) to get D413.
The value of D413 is 3.26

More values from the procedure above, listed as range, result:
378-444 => 3.29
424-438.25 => 3.26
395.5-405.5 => 3.26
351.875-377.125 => 3.46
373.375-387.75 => 3.37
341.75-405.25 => 3.41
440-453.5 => 3.35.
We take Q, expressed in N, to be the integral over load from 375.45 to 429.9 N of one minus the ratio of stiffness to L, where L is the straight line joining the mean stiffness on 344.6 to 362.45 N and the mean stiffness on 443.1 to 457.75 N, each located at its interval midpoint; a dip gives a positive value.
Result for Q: 2.22 N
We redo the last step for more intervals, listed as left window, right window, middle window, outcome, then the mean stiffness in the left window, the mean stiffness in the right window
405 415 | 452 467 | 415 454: -0.17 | 3.25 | 3.33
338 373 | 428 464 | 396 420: 0.81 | 3.5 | 3.32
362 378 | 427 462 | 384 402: 0.49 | 3.45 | 3.31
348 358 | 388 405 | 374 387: 0.00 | 3.53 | 3.28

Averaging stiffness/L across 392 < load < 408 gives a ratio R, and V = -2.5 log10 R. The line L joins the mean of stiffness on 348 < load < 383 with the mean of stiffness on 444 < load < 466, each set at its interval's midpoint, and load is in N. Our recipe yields 0.05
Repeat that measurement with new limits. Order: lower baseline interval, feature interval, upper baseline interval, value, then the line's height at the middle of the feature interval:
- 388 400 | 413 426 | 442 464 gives 0.01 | 3.33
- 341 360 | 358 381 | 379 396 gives 0.00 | 3.42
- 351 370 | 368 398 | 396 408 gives -0.01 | 3.35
